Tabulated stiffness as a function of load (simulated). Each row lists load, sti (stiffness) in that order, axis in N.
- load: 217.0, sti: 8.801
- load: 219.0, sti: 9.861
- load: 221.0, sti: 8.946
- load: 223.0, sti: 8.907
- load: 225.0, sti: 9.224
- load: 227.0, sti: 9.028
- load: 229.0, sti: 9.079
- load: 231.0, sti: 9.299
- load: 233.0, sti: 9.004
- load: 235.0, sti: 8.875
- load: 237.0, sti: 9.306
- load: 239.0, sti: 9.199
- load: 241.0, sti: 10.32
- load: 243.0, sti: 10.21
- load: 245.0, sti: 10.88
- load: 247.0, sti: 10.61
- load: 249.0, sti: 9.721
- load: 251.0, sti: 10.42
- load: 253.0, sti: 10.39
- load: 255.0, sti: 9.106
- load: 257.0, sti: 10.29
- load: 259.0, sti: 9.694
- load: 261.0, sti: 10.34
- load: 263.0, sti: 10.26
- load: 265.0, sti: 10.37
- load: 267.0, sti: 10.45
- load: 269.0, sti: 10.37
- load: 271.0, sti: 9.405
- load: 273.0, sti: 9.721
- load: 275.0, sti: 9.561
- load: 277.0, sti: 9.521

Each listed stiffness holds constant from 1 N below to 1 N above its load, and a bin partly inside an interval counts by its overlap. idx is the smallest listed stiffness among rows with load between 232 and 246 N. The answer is 8.875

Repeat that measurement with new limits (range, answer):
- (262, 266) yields 10.26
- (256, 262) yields 9.694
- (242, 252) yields 9.721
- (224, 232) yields 9.028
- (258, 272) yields 9.405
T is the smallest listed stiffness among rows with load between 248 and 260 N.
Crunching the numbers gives 9.106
